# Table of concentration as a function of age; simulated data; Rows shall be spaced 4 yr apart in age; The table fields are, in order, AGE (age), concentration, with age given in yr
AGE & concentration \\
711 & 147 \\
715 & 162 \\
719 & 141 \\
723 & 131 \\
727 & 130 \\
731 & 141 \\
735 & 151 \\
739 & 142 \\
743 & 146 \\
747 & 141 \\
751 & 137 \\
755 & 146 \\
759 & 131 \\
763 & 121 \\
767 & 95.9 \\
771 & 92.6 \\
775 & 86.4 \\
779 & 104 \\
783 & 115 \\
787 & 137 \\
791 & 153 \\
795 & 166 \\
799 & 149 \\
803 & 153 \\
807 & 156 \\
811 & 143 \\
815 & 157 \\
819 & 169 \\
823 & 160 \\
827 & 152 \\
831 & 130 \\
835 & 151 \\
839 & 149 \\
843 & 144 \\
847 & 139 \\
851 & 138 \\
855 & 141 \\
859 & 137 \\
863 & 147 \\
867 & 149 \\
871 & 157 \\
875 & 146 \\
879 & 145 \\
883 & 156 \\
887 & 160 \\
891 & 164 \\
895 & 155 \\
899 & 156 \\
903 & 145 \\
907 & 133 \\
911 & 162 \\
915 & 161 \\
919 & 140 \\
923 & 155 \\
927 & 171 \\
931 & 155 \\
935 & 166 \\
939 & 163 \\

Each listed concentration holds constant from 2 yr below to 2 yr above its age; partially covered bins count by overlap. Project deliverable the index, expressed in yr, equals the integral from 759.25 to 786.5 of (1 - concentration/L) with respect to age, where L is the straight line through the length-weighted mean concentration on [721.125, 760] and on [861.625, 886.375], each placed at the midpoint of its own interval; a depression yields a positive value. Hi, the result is 6.9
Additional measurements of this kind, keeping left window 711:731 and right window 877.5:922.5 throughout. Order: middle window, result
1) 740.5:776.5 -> 5.3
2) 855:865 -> 0.6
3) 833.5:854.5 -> 0.8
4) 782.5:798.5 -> 0.0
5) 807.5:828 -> -1.2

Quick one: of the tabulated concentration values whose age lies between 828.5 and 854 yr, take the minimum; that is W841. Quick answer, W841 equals 130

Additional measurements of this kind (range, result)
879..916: 133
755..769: 95.9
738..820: 86.4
